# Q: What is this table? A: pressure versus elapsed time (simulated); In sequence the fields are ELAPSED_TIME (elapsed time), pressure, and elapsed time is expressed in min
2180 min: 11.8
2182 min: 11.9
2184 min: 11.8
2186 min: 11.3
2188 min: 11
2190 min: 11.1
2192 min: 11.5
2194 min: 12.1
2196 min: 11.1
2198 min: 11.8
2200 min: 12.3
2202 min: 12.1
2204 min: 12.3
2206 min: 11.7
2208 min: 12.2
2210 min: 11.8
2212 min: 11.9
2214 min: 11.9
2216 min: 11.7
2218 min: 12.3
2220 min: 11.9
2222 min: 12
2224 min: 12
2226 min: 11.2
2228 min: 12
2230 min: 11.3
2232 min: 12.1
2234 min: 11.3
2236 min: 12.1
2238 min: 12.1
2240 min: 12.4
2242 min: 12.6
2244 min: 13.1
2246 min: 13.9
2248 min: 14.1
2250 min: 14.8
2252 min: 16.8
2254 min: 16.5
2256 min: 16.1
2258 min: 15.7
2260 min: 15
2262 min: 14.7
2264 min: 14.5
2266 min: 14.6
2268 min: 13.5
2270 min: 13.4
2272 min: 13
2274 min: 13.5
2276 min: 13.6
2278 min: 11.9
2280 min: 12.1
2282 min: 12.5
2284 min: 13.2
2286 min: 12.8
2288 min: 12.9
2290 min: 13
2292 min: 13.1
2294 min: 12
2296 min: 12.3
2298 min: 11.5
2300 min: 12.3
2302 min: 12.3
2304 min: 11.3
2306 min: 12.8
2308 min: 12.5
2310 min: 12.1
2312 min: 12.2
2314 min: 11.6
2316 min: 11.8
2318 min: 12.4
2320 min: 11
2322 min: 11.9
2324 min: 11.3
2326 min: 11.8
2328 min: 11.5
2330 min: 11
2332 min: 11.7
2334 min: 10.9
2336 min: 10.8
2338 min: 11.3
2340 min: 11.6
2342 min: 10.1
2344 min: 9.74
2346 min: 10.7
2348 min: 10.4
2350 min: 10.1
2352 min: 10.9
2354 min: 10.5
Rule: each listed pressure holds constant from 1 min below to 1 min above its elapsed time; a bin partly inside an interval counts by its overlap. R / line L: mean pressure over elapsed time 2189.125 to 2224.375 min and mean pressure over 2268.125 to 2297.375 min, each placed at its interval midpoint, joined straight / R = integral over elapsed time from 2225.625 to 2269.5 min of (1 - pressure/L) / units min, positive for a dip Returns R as -4.6 min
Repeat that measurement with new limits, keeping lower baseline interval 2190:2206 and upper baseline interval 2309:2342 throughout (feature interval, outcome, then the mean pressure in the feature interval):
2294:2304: -0.4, 12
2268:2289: -2.3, 12.9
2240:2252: -2.2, 13.8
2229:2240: -0.1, 11.8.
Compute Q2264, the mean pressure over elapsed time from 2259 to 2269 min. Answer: 14.5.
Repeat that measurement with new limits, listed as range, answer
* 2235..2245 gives 12.5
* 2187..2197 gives 11.4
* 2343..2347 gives 10.2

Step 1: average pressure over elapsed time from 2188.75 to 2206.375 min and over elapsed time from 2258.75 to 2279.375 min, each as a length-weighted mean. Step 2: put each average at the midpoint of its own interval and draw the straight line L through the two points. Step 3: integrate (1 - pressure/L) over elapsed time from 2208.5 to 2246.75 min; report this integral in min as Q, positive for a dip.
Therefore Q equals 1.62 min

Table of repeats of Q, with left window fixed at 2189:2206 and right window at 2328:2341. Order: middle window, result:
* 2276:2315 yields -3.3 min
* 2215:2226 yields -0.2 min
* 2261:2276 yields -3.1 min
